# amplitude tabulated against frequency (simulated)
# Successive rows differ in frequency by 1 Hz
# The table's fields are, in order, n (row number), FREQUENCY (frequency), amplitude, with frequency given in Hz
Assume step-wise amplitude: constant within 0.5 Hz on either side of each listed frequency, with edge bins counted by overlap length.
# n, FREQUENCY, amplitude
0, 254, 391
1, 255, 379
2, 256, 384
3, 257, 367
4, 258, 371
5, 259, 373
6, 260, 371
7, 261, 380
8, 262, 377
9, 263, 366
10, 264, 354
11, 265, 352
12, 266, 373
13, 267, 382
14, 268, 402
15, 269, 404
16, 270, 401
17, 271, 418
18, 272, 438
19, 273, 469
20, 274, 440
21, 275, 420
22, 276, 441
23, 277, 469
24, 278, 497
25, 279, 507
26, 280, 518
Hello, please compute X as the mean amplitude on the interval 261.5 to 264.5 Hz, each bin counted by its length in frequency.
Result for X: 366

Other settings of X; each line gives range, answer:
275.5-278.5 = 469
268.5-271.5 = 408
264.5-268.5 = 377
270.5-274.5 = 441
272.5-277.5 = 448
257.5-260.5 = 372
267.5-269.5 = 403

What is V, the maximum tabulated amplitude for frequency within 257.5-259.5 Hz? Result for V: 373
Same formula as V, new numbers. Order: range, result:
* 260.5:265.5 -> 380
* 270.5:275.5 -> 469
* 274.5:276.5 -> 441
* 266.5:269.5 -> 404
